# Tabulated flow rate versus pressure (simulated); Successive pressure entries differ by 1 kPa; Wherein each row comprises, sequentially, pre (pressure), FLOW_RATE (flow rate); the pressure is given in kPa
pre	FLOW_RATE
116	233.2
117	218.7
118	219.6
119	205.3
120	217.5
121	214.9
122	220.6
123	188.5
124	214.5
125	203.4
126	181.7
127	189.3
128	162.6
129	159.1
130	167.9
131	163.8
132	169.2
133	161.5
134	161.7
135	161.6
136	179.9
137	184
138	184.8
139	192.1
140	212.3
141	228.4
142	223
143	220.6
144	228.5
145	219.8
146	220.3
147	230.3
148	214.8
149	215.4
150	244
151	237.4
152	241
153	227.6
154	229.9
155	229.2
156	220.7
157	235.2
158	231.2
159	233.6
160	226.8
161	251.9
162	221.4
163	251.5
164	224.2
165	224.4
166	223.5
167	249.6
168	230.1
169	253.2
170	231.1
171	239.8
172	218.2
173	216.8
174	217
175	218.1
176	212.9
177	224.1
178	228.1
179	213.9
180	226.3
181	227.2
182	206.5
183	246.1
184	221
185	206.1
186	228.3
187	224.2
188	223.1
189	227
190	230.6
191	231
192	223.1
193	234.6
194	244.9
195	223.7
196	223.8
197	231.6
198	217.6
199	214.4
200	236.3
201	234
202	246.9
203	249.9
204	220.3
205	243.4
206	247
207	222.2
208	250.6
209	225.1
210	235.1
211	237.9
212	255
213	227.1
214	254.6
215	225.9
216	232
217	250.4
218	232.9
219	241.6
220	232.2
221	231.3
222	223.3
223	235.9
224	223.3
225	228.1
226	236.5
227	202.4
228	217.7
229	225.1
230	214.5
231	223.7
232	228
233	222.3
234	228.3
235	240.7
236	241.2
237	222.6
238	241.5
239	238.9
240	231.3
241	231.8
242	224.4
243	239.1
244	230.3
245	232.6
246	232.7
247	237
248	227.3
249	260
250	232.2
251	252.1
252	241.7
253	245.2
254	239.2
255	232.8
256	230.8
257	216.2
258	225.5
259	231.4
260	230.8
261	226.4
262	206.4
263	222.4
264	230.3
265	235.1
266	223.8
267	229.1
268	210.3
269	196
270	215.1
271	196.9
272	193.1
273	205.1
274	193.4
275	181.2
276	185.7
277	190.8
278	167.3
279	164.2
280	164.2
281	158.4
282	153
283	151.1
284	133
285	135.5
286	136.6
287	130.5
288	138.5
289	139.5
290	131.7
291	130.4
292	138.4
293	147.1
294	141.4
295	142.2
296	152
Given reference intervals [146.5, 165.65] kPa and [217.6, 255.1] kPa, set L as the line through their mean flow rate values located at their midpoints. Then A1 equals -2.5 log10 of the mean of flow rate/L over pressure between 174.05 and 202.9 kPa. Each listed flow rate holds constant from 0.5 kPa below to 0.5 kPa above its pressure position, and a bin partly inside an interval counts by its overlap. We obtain 0.03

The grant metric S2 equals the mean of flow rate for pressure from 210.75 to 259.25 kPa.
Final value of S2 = 233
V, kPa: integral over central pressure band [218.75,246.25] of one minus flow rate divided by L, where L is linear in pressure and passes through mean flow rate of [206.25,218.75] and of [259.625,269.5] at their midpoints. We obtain 0.2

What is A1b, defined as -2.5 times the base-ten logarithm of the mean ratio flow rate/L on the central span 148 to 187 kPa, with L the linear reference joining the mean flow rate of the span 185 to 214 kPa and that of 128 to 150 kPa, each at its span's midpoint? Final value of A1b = -0.08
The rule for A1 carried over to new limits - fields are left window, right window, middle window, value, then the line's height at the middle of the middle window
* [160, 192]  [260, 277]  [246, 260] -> -0.114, 212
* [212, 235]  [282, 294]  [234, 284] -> -0.200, 179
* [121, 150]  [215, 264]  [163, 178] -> -0.101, 208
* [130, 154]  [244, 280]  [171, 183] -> -0.062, 209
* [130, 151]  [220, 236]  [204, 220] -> -0.078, 222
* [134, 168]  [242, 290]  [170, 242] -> -0.085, 212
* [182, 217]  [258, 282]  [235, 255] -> -0.118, 213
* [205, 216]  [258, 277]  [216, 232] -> 0.018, 232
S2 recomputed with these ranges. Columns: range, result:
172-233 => 229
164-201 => 226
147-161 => 231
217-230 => 228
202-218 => 239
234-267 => 233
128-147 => 191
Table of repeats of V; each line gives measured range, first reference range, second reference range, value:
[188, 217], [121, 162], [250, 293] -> -4.9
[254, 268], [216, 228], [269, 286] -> -2.6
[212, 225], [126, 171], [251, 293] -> -2.2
